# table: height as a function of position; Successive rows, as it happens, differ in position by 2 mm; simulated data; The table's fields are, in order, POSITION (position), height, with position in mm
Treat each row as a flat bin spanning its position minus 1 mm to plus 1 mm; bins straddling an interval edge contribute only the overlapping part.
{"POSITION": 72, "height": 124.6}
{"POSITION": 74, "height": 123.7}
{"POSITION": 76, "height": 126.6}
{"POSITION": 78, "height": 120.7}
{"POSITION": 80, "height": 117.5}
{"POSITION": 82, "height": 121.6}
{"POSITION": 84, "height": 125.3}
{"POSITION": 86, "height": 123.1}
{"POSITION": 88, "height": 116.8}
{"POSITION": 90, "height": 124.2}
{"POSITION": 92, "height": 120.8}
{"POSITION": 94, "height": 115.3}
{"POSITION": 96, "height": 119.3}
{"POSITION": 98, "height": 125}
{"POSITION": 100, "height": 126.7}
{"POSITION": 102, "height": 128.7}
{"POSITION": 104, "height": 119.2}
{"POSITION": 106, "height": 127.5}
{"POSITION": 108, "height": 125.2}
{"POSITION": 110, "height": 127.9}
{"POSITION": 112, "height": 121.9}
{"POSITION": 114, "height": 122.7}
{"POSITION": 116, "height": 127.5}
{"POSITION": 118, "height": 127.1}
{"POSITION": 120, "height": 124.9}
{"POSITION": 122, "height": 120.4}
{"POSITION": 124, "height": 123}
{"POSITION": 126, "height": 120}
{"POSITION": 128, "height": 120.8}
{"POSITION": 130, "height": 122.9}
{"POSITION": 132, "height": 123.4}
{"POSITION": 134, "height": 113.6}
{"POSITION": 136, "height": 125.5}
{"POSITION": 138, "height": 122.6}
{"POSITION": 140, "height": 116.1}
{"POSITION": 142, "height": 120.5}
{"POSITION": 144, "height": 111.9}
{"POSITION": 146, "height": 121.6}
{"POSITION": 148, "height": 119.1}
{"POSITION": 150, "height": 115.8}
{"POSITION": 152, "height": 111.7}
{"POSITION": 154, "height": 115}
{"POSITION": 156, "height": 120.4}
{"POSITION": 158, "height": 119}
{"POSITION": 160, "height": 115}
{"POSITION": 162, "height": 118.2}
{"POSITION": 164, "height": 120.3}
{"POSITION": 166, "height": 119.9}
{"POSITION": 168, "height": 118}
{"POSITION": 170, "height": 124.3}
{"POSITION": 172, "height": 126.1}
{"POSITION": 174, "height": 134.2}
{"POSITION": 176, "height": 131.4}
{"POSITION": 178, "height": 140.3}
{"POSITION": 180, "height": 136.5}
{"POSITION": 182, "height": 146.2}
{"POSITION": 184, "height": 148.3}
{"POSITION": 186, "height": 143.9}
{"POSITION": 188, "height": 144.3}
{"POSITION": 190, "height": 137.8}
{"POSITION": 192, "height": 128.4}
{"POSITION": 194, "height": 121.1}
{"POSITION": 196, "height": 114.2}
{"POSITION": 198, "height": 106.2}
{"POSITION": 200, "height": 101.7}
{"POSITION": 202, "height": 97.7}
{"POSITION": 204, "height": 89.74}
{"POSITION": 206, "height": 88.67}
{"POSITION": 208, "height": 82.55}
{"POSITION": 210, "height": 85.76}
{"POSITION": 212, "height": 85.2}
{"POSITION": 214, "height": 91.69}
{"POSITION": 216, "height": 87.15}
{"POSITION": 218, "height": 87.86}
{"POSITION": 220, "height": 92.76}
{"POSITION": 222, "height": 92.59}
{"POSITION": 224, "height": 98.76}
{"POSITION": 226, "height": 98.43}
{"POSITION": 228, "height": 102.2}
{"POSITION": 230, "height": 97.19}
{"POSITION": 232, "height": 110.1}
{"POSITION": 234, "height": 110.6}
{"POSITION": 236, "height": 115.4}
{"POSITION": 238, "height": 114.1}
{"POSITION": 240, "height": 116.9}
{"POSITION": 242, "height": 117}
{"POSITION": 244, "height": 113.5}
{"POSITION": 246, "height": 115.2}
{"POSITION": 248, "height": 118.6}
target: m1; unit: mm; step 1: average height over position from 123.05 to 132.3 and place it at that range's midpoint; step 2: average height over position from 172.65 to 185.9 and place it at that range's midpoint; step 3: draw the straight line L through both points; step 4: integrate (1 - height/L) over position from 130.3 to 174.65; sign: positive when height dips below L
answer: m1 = 3.63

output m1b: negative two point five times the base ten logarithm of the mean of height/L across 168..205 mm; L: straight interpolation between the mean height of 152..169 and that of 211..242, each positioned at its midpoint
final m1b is -0.14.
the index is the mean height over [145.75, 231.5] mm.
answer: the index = 113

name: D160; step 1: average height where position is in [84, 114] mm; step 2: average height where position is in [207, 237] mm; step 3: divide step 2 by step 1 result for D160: 0.78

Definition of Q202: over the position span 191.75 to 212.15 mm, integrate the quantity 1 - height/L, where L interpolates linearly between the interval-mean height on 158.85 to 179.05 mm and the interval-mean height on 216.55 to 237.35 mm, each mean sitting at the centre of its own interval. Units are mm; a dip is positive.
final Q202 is 2.1 mm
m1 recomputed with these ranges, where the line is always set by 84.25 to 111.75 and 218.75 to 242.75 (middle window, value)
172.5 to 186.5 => -3.4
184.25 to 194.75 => -2.4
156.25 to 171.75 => -0.7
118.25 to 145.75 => -0.5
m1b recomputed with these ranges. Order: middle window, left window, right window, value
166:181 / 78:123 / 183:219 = -0.16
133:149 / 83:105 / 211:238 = -0.05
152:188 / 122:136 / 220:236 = -0.14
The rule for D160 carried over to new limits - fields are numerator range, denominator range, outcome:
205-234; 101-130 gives 0.75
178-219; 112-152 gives 0.93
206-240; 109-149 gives 0.80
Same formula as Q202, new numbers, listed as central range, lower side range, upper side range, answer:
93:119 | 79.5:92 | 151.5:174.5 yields -0.65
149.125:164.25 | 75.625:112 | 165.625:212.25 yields 0.47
